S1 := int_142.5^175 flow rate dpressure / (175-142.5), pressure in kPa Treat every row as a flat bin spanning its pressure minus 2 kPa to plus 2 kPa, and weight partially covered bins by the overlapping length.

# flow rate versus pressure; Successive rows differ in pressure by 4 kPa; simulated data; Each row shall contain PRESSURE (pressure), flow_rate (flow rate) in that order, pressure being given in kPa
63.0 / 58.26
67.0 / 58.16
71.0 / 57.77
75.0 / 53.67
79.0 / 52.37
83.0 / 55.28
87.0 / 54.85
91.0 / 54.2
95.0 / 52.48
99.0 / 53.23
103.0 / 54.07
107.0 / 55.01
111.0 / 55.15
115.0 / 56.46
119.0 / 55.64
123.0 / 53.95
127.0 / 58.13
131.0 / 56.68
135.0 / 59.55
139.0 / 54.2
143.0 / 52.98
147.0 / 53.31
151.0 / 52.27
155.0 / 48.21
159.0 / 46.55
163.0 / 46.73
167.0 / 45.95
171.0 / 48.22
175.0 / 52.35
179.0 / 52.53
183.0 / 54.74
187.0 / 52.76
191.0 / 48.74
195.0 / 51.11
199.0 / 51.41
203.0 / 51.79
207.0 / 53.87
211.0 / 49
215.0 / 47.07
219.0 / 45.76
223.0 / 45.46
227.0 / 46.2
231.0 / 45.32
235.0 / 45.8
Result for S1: 49.3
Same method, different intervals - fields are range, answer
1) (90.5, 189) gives 53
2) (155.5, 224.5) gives 49.6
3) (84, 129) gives 54.8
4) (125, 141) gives 57.1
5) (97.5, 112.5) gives 54.4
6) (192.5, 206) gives 51.5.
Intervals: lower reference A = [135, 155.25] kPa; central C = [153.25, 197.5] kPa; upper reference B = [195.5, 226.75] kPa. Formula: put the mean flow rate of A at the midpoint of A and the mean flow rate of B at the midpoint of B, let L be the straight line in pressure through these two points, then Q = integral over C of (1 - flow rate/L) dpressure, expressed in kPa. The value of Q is 1.3 kPa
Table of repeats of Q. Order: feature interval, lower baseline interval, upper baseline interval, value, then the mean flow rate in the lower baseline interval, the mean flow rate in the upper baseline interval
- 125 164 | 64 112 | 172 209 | 0.19 kPa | 54.8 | 52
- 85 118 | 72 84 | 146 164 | -1.20 kPa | 54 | 49.3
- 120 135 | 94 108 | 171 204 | -1.01 kPa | 53.7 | 51.7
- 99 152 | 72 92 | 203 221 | -2.61 kPa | 54.3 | 49.2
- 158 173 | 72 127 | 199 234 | 1.20 kPa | 54.5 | 48.2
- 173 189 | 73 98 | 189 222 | -0.81 kPa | 53.8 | 49.7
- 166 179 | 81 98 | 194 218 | 0.48 kPa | 54.1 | 50.5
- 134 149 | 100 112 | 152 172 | -1.41 kPa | 54.6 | 47.3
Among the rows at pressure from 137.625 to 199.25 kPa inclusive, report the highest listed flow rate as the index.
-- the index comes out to 54.74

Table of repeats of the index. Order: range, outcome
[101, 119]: 56.46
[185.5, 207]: 53.87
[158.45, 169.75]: 46.73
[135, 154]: 59.55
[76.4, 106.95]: 55.28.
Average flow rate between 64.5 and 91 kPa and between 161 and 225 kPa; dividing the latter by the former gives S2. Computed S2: 0.90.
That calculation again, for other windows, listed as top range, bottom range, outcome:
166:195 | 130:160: 0.96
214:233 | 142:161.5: 0.91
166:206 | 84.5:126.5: 0.94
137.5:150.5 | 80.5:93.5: 0.98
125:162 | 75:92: 0.99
